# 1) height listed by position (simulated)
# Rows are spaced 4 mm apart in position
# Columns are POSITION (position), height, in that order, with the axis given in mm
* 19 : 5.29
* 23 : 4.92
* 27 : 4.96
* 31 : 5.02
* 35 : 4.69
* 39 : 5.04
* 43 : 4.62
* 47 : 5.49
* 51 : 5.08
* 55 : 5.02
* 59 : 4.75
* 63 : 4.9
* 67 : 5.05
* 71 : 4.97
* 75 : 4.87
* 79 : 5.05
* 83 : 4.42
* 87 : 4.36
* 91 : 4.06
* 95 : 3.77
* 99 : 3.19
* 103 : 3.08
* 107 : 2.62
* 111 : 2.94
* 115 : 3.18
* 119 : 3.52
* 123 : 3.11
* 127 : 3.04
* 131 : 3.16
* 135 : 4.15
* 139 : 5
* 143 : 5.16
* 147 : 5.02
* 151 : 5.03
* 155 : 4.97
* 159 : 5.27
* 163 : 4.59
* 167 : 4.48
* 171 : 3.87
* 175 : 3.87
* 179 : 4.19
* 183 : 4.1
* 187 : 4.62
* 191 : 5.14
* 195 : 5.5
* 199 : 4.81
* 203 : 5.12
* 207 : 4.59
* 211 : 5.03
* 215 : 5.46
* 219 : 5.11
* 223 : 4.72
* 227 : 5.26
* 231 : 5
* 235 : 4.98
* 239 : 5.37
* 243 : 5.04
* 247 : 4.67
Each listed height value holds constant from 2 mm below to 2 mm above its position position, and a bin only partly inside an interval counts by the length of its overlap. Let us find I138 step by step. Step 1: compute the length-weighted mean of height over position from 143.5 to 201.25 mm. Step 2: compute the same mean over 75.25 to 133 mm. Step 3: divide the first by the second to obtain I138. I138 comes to 1.3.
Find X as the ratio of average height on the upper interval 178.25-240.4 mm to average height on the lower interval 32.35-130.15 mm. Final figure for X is 1.18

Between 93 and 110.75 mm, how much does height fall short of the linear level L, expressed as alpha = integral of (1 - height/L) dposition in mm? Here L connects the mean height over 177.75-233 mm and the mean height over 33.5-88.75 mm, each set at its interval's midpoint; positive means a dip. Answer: 6.3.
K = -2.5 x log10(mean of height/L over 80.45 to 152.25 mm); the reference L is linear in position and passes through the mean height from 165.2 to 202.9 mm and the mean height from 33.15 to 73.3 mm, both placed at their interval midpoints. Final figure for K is 0.24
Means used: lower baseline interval 4.96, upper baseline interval 4.54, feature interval 3.82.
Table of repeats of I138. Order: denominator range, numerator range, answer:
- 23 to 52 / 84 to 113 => 0.70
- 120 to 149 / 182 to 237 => 1.22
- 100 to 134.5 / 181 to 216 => 1.57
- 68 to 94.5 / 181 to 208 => 1.06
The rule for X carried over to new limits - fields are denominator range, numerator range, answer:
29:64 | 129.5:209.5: 0.94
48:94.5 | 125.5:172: 0.95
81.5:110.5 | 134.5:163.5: 1.38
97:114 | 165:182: 1.38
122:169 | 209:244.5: 1.15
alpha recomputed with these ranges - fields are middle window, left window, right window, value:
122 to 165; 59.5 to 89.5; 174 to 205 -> 2.65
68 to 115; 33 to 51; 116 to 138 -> 2.24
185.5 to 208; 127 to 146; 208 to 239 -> -0.74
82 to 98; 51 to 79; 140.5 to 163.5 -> 2.88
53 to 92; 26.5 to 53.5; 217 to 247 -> 1.83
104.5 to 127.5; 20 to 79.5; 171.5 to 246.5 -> 8.65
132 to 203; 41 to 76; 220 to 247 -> 4.66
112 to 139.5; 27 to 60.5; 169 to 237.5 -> 7.79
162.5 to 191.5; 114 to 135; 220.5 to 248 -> -1.31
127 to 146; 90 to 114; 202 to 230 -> -2.32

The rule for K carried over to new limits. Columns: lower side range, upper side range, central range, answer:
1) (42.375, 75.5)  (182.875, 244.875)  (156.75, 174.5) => 0.116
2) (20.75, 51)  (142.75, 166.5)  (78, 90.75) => 0.108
